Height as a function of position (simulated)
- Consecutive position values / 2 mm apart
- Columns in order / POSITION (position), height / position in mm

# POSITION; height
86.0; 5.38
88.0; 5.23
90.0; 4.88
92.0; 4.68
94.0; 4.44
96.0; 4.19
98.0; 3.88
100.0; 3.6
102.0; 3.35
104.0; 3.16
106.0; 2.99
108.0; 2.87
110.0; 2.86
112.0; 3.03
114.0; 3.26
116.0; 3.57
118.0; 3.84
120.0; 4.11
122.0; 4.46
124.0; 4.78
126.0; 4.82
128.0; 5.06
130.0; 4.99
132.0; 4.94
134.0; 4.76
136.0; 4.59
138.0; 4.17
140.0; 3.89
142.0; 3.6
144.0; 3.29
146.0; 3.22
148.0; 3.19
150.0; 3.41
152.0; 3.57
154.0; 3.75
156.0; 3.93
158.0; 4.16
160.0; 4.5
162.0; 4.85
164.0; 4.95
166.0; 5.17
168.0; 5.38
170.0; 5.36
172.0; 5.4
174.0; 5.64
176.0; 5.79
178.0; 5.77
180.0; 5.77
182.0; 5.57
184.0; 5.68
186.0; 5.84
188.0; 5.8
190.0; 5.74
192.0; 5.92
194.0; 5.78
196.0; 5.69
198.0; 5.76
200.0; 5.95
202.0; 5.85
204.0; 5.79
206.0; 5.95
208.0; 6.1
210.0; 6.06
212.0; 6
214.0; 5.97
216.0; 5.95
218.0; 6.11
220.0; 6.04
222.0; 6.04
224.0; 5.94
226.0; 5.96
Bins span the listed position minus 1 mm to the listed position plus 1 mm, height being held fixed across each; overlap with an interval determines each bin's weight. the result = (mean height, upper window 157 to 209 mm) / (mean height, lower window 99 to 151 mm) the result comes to 1.4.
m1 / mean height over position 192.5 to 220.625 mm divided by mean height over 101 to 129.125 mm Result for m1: 1.6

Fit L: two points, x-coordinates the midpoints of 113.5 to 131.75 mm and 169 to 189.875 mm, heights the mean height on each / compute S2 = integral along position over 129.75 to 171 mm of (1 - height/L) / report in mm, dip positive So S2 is 6.2 mm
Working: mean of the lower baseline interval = 4.38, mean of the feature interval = 4.26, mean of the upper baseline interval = 5.67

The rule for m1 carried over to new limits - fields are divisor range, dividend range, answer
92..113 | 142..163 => 1.08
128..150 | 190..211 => 1.44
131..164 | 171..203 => 1.43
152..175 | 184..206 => 1.22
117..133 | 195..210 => 1.27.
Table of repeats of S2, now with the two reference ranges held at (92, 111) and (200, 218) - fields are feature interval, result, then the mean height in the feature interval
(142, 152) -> 2.7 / 3.34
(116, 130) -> -1.5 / 4.48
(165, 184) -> -1.3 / 5.55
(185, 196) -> -0.5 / 5.8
